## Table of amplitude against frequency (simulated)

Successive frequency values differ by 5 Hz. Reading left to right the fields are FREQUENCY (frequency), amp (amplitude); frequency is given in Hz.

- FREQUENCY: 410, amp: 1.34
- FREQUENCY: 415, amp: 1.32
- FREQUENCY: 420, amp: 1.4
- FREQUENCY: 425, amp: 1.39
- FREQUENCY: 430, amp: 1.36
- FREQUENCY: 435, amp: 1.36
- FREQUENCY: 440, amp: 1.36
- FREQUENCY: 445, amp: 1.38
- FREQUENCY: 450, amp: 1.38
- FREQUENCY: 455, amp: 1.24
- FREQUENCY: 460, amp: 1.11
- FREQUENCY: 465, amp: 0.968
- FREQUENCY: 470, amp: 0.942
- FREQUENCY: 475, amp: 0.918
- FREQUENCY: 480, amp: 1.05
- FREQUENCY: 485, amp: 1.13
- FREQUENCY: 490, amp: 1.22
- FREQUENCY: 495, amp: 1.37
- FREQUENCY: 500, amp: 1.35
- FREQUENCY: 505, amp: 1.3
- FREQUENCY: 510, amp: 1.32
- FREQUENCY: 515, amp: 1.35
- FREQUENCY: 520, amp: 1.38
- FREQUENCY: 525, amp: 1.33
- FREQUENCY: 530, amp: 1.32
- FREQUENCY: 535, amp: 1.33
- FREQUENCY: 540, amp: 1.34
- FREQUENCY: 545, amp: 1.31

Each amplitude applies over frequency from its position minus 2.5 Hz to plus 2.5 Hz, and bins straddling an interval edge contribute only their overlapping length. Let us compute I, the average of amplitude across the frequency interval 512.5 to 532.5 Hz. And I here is 1.35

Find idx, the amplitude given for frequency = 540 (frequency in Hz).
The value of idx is 1.34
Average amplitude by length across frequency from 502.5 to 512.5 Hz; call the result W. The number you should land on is 1.31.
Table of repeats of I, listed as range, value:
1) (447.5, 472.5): 1.13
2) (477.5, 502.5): 1.22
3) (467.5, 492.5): 1.05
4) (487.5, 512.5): 1.31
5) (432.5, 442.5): 1.36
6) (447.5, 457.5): 1.31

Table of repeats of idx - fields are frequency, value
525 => 1.33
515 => 1.35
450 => 1.38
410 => 1.34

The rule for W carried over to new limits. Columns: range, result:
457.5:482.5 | 0.998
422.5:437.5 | 1.37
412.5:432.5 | 1.37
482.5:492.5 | 1.18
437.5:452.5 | 1.37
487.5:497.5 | 1.29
